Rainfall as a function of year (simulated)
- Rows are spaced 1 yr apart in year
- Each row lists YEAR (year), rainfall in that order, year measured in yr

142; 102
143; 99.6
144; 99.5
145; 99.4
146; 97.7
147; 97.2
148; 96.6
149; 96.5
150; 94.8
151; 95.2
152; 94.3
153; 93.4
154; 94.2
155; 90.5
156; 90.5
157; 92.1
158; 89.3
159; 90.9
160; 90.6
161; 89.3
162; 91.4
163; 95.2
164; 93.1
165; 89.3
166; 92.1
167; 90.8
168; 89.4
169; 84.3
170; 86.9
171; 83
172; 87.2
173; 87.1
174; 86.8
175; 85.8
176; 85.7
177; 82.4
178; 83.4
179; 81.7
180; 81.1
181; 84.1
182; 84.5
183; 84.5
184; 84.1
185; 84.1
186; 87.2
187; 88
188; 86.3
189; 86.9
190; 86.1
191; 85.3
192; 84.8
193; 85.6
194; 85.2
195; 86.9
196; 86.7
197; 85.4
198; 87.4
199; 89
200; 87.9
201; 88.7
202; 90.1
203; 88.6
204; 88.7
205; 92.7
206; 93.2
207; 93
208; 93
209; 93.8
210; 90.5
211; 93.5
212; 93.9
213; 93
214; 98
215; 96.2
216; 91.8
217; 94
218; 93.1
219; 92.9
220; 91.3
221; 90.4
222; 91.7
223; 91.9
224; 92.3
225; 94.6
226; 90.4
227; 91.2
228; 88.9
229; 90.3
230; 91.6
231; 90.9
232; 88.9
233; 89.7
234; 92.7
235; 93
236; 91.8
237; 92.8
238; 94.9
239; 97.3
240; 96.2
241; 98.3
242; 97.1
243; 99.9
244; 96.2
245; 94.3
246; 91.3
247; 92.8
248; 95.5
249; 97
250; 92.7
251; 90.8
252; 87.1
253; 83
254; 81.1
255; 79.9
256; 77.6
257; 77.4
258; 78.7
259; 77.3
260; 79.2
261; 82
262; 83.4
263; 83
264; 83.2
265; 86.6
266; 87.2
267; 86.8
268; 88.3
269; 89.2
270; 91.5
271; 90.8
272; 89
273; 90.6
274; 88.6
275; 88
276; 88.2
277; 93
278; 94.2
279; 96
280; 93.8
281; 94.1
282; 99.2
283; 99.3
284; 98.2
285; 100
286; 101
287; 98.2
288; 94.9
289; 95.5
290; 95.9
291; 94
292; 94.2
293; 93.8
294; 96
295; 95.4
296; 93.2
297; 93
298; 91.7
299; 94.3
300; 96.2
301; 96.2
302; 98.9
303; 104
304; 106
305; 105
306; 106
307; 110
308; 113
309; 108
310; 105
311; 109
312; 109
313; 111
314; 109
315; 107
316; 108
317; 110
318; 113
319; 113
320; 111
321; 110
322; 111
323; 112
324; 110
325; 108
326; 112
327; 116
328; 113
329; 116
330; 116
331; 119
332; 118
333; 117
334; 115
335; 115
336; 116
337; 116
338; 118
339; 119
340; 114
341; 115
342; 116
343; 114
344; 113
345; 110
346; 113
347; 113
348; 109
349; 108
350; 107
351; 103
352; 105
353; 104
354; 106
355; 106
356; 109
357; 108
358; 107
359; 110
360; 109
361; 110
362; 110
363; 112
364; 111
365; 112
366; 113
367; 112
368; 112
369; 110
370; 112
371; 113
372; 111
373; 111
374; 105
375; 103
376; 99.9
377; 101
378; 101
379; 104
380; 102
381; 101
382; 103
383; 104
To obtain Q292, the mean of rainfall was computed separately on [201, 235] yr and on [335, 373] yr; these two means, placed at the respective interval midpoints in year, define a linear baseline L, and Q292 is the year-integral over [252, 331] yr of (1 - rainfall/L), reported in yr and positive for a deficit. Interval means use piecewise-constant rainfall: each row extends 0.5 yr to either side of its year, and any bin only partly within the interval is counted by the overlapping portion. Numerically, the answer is 3.8 yr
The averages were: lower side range 92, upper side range 111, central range 97.5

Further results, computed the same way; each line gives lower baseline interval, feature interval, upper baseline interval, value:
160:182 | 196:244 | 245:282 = -2.6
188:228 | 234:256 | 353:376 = 0.6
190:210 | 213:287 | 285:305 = 1.6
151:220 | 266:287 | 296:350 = 2.0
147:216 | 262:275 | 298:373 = 1.7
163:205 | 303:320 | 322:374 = -0.4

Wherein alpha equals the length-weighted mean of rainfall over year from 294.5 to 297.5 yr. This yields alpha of 93.9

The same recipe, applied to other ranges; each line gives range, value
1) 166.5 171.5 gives 86.9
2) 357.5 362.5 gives 109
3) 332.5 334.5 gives 116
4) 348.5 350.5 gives 108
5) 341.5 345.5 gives 113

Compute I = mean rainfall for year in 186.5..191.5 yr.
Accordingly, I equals 86.5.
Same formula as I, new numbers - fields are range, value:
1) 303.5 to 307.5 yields 107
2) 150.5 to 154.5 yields 94.3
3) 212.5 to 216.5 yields 94.8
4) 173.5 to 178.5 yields 84.8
